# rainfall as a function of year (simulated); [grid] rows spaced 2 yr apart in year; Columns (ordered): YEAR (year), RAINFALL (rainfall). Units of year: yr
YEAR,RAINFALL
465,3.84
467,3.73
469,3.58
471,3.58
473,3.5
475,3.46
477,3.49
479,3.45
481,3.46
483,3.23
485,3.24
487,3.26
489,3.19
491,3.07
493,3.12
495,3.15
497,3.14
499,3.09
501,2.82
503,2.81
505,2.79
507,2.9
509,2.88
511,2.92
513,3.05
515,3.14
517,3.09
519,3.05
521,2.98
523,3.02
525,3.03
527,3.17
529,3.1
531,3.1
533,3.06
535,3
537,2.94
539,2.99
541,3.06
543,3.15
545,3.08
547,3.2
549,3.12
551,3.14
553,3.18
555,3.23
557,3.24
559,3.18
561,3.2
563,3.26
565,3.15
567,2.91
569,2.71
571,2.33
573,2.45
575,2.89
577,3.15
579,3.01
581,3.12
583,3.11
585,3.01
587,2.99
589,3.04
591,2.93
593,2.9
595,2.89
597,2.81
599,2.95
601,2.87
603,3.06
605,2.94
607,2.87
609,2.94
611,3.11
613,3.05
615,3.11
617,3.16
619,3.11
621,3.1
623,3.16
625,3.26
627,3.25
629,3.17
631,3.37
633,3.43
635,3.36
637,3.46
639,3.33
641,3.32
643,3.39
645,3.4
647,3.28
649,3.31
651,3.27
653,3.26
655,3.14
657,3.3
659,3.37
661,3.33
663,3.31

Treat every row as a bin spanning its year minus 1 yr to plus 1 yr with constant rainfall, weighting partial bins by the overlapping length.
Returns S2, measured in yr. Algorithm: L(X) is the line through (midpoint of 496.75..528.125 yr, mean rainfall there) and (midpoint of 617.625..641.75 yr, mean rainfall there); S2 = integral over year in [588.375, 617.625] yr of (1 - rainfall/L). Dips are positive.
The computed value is 2.2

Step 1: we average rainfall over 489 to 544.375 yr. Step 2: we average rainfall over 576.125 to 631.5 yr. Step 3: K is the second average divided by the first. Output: 1.0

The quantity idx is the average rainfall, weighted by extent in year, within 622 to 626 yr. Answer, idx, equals 3.21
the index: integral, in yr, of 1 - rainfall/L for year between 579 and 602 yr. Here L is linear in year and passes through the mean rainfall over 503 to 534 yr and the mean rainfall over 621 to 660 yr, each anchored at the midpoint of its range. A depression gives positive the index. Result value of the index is 1.6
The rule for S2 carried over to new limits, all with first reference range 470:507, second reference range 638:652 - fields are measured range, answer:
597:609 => 1.3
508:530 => 1.3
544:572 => 1.7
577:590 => 0.9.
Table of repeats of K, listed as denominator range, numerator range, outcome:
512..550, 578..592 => 0.99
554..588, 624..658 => 1.11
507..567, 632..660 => 1.08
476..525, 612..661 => 1.05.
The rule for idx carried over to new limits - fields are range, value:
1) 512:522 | 3.06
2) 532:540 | 3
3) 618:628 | 3.18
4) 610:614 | 3.08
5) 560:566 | 3.2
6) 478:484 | 3.38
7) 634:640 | 3.38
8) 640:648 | 3.35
